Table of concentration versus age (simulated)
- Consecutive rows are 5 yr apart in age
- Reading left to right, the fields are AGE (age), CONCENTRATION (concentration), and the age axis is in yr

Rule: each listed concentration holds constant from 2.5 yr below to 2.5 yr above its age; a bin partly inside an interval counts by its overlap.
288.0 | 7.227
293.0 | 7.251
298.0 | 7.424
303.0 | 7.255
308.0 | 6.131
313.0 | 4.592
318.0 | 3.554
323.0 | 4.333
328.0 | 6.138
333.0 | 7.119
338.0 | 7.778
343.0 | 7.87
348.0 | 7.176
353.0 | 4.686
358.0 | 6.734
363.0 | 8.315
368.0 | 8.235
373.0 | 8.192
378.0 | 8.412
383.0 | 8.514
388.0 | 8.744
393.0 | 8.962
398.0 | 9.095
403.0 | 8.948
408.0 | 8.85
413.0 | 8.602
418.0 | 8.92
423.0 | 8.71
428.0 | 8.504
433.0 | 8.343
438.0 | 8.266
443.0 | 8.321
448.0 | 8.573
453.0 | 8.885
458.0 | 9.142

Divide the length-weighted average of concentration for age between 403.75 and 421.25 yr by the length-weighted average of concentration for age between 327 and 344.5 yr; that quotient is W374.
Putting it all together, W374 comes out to 1.21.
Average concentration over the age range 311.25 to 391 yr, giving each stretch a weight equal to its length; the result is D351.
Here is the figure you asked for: 6.93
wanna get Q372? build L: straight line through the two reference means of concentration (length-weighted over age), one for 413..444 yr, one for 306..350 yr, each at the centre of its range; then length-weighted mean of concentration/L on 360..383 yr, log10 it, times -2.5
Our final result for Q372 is -0.16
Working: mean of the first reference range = 6.06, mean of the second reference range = 8.53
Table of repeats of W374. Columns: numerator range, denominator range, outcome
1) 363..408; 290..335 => 1.44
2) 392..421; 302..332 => 1.67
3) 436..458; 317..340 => 1.46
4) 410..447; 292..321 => 1.44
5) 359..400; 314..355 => 1.40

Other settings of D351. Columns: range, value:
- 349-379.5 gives 7.38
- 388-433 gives 8.79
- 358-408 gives 8.52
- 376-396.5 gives 8.69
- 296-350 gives 6.29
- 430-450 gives 8.37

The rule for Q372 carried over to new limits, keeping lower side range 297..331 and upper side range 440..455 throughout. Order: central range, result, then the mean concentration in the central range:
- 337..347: -0.24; 7.73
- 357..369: -0.17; 7.83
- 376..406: -0.20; 8.79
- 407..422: -0.12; 8.78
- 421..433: -0.06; 8.55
